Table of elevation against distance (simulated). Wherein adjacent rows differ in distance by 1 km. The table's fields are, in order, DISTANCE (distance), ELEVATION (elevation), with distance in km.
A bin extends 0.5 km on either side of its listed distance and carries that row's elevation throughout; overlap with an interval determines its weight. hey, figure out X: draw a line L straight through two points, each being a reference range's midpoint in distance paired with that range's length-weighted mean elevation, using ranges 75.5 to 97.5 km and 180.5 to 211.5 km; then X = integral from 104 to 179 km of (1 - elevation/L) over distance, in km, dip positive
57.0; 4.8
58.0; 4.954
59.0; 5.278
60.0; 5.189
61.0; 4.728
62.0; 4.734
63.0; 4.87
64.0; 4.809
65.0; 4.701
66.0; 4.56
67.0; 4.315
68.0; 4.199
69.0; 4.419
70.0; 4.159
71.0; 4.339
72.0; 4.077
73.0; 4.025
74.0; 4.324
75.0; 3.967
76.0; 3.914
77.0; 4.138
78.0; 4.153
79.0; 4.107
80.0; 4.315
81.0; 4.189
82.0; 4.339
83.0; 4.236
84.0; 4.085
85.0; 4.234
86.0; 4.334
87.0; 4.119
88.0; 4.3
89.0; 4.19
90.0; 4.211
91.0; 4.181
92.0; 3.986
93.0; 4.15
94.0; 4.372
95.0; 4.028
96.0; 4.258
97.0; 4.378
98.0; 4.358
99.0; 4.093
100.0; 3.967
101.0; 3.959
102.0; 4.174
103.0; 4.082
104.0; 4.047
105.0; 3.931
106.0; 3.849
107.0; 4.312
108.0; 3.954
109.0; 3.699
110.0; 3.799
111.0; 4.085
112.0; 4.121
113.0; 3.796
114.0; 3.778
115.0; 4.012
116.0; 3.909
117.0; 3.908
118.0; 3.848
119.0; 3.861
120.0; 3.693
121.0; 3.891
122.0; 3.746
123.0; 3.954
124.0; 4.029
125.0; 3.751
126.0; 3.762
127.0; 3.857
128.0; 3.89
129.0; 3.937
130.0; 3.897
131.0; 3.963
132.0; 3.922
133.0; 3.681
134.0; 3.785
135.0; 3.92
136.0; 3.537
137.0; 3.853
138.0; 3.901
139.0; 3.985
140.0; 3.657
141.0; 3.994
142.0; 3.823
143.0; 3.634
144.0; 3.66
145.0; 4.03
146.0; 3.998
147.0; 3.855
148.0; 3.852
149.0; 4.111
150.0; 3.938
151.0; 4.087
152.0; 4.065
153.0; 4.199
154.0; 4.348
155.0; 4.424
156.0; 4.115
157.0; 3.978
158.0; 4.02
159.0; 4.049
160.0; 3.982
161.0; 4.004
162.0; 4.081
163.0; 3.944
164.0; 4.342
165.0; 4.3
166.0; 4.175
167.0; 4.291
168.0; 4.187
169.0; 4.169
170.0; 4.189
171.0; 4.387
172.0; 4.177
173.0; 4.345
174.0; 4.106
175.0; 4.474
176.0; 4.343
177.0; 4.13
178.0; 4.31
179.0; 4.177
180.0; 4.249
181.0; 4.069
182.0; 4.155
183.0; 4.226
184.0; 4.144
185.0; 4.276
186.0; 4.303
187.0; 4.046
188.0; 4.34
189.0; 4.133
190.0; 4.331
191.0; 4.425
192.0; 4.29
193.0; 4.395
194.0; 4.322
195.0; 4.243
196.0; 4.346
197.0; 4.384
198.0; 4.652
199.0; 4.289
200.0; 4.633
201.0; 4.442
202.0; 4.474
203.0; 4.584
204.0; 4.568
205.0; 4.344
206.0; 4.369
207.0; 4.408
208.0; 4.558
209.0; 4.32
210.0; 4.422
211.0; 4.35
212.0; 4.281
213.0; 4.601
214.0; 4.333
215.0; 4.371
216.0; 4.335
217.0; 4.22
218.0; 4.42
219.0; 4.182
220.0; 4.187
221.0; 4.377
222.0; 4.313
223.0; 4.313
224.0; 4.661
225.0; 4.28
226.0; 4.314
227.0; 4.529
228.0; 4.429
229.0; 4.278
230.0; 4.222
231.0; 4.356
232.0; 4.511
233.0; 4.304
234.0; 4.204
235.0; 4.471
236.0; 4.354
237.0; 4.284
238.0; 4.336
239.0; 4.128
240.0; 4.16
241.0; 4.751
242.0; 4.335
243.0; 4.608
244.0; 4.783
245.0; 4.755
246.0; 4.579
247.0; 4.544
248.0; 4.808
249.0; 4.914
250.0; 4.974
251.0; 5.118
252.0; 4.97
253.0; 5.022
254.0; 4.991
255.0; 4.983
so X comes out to 4.8 km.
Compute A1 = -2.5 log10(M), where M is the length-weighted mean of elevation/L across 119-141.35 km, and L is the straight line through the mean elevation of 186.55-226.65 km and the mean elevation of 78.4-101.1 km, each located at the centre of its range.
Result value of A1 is 0.11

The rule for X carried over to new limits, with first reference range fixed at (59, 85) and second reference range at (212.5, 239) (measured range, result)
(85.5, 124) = 2.9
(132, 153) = 2.3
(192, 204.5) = -0.2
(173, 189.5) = 0.5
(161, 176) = 0.5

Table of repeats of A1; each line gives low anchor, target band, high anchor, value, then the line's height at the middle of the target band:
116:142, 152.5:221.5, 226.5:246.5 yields -0.03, 4.16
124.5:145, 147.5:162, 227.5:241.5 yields -0.04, 3.93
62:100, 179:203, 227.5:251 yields 0.03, 4.42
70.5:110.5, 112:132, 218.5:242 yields 0.08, 4.18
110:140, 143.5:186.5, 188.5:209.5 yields 0.00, 4.16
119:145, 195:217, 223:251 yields -0.03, 4.29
